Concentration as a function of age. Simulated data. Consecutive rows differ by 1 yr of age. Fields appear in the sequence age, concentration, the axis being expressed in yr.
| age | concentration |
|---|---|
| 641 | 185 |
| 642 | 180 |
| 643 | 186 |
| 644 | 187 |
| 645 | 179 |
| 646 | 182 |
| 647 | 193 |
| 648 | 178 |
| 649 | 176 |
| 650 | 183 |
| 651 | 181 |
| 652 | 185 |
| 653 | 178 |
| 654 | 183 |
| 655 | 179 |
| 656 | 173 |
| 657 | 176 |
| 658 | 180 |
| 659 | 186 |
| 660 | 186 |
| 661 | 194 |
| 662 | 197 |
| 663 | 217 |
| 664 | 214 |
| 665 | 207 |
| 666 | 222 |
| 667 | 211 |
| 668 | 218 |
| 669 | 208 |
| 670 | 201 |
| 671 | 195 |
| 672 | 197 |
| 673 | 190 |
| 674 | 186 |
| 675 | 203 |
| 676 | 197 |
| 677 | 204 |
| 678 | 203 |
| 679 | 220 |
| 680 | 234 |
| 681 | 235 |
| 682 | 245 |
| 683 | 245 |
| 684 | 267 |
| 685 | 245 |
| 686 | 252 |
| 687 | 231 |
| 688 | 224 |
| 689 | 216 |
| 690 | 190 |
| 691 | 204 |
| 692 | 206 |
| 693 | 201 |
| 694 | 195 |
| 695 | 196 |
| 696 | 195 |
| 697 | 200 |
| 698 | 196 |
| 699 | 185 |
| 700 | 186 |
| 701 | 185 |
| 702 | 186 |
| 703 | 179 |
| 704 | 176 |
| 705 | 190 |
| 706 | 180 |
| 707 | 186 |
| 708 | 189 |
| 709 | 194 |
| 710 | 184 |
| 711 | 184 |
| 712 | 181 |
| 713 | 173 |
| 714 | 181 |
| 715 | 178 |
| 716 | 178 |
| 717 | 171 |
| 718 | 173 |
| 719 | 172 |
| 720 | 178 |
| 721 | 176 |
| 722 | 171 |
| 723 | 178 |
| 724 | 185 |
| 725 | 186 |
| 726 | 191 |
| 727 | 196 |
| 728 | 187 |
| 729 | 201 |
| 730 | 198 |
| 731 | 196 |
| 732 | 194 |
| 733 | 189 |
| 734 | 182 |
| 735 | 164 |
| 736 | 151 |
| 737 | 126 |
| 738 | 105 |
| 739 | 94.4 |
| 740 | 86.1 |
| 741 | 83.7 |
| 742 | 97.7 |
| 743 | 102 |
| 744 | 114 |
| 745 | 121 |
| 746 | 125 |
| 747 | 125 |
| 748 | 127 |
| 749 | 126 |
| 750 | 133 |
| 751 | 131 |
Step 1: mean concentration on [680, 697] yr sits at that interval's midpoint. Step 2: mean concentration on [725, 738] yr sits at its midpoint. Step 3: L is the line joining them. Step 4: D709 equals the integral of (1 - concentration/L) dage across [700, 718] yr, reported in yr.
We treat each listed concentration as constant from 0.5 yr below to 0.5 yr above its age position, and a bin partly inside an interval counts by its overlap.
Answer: 1.7 yr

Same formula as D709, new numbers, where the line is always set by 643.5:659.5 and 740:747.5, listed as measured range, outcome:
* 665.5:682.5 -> -4.9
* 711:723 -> -4.3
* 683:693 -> -4.8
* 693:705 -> -3.8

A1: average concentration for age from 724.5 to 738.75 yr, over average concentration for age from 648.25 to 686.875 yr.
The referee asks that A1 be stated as 0.85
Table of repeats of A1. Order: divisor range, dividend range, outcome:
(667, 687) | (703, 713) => 0.84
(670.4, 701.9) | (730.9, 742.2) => 0.66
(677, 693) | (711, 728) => 0.79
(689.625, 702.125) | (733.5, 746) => 0.61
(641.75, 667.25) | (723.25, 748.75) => 0.79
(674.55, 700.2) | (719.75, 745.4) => 0.73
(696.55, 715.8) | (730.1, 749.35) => 0.72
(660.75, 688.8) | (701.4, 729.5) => 0.84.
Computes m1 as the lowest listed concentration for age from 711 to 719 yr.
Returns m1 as 171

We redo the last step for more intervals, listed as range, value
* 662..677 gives 186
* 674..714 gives 173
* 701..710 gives 176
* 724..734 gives 182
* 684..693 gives 190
